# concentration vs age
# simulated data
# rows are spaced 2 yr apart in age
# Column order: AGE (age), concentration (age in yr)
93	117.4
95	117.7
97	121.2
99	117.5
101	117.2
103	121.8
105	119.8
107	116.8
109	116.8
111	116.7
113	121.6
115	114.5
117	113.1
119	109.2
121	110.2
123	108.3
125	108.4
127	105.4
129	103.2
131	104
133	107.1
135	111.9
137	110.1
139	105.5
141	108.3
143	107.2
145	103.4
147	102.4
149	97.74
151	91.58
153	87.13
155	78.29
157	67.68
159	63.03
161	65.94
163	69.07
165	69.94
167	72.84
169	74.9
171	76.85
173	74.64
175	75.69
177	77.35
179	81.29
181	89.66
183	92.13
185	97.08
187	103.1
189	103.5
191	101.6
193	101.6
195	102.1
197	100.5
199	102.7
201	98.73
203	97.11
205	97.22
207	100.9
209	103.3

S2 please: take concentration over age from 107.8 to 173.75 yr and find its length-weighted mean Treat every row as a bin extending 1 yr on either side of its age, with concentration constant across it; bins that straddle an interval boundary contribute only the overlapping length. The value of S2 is 96.4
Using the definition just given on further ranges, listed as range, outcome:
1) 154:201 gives 84.7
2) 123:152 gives 105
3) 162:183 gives 77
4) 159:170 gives 69.9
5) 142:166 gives 83.6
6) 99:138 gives 113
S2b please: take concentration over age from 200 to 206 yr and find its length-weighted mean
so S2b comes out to 97.7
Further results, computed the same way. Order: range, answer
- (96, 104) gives 119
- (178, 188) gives 92.7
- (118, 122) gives 110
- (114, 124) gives 111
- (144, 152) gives 98.8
